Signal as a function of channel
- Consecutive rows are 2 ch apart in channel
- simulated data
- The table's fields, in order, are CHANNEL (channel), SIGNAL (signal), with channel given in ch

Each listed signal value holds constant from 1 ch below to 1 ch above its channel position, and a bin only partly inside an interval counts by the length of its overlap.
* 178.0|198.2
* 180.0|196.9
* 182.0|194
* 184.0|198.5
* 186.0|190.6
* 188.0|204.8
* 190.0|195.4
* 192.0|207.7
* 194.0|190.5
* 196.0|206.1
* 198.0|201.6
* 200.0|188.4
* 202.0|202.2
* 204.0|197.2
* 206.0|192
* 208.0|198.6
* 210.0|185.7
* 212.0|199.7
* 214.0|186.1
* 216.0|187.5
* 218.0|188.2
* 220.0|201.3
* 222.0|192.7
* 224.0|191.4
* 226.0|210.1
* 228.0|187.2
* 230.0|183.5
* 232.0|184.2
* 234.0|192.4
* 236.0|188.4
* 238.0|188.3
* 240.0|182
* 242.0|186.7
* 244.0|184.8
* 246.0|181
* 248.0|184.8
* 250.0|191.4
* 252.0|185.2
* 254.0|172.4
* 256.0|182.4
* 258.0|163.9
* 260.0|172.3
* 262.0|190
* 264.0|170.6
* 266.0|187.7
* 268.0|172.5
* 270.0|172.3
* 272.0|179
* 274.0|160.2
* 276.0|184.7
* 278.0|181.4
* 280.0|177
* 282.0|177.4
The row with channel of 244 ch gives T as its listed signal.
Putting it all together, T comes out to 184.8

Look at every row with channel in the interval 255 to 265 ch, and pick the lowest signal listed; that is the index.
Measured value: 163.9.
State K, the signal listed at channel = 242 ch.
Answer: 186.7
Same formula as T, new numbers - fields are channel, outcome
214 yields 186.1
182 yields 194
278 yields 181.4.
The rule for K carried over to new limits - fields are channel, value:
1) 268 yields 172.5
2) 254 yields 172.4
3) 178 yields 198.2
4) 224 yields 191.4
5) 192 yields 207.7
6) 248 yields 184.8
